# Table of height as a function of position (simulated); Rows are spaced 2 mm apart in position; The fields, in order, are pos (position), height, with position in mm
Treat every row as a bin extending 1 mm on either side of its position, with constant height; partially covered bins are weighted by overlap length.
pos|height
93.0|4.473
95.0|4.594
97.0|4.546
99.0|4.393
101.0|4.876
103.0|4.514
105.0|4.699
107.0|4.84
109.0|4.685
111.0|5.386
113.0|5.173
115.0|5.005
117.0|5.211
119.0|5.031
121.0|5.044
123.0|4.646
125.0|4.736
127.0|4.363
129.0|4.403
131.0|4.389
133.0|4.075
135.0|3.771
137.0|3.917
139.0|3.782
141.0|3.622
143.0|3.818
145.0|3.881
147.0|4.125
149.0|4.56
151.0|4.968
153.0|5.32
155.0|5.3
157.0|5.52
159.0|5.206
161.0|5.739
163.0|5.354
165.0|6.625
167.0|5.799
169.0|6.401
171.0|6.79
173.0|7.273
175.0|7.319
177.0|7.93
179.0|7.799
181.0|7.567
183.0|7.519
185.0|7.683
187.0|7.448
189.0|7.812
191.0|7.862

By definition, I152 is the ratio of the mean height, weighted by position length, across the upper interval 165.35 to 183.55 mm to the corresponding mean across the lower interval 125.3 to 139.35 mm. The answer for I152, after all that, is 1.72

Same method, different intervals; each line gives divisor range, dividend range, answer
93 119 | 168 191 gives 1.54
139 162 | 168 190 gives 1.58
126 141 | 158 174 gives 1.51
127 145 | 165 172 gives 1.60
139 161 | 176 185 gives 1.66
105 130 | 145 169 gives 1.09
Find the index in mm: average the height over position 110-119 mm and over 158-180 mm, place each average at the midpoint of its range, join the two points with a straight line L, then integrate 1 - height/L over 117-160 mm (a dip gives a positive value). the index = 9.4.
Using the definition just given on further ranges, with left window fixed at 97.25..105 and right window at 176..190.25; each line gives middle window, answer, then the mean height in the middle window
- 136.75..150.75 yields 4.95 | 4.01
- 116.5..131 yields 1.88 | 4.73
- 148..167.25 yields 3.75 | 5.43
